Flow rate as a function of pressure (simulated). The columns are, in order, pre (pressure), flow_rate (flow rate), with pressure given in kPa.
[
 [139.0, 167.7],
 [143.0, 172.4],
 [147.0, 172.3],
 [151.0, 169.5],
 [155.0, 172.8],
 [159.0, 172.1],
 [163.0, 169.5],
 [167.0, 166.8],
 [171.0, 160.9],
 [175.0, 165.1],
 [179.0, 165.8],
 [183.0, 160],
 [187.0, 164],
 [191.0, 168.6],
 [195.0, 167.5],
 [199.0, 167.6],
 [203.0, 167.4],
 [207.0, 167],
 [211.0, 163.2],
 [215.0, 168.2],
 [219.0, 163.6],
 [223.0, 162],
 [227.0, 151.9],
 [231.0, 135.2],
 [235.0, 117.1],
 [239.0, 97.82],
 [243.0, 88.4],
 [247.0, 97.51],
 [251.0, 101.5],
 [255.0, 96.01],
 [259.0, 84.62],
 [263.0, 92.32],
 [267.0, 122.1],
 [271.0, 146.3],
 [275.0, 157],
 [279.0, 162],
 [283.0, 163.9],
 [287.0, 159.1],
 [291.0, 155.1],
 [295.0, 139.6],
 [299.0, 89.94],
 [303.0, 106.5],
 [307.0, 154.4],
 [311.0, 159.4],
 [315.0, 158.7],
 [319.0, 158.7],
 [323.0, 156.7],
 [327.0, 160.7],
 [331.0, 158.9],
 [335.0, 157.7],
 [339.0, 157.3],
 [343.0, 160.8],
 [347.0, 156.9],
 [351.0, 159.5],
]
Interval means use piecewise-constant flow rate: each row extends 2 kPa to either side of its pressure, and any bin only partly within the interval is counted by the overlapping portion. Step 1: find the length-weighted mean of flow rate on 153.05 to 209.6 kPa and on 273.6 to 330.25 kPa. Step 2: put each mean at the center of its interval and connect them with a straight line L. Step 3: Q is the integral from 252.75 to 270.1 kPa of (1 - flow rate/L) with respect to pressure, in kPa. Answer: 5.93 kPa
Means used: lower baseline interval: 167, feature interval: 102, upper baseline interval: 149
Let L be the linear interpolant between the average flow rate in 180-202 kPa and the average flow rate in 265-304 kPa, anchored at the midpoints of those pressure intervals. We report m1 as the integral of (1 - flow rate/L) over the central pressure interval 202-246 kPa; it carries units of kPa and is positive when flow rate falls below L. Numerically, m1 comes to 4.3 kPa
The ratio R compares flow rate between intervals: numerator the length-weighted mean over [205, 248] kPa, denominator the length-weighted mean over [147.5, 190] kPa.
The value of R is 0.8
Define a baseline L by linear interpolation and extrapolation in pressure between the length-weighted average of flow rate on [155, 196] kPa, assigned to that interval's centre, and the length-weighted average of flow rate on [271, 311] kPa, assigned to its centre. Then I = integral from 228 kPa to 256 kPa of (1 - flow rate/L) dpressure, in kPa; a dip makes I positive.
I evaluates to 8.5 kPa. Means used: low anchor 166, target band 107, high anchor 144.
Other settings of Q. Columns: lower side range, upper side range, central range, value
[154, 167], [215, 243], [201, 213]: -1.49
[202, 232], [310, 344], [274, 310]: 3.64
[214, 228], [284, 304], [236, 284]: 9.43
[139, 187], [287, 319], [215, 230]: -0.25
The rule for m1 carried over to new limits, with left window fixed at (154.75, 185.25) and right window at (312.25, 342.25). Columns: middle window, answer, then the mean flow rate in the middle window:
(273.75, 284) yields -0.01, 161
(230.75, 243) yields 4.02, 109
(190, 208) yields -0.30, 168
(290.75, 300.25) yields 2.01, 126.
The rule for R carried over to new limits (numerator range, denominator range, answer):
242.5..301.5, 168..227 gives 0.76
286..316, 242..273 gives 1.34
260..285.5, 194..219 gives 0.83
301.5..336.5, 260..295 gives 1.07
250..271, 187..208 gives 0.62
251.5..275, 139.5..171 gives 0.66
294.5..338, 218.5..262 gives 1.26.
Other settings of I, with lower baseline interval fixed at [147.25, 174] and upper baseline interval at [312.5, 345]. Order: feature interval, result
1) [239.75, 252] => 5.1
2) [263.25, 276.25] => 2.2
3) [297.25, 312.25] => 3.1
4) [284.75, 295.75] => 0.6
